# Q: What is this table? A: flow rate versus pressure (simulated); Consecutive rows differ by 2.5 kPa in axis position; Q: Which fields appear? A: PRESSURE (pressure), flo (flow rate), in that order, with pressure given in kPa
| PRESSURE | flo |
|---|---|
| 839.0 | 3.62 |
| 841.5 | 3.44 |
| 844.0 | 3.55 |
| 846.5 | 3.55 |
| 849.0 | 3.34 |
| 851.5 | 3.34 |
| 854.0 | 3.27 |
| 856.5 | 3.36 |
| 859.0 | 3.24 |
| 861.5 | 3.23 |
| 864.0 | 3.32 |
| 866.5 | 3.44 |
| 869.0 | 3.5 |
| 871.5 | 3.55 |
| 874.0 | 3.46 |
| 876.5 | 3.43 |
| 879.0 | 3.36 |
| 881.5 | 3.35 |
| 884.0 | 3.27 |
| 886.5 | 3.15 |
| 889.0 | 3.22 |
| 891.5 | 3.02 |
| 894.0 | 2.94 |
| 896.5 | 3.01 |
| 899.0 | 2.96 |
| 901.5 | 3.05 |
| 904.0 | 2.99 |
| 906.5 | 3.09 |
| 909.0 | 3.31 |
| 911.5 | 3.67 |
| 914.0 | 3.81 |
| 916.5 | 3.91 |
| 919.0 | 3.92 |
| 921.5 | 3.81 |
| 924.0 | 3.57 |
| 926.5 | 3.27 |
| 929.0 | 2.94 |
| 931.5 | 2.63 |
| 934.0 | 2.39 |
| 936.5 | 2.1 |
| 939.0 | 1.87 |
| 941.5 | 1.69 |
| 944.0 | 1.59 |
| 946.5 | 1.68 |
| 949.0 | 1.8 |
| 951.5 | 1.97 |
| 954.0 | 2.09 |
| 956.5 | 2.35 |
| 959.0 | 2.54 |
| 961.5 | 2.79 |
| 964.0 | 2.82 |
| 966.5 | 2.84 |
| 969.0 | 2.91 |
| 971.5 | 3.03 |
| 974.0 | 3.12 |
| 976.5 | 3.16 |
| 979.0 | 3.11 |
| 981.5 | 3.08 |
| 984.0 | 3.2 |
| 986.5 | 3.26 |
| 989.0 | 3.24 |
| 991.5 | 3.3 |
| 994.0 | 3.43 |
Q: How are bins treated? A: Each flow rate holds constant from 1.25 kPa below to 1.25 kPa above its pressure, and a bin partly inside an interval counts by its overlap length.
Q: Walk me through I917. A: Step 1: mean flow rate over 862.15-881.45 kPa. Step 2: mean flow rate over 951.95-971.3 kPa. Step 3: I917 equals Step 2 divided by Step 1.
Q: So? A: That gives 0.8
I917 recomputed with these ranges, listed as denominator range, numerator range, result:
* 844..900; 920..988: 0.81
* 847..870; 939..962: 0.60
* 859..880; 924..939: 0.79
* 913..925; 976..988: 0.83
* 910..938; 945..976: 0.77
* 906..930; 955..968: 0.75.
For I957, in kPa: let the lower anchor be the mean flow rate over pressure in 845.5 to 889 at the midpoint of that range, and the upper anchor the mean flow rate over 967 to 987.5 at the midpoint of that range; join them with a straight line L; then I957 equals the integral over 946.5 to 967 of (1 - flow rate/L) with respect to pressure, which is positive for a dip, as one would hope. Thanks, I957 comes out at 5.2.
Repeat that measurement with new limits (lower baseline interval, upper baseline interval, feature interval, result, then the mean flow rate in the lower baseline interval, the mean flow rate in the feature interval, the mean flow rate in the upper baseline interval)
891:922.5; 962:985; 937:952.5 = 6.78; 3.35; 1.78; 3.02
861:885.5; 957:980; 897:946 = 3.07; 3.39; 2.96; 2.9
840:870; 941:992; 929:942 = 2.82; 3.38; 2.24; 2.65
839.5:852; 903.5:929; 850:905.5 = 3.82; 3.46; 3.25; 3.52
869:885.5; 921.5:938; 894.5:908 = 0.61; 3.41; 3.02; 2.88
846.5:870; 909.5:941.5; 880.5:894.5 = 0.32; 3.35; 3.17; 3.1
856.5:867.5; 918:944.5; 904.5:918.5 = -3.18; 3.31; 3.55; 2.73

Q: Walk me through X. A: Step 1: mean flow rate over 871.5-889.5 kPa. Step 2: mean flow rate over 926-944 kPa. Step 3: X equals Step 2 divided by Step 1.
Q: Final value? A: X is 0.7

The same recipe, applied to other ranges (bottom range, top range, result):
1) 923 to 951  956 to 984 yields 1.27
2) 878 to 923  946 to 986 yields 0.81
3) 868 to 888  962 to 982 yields 0.89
